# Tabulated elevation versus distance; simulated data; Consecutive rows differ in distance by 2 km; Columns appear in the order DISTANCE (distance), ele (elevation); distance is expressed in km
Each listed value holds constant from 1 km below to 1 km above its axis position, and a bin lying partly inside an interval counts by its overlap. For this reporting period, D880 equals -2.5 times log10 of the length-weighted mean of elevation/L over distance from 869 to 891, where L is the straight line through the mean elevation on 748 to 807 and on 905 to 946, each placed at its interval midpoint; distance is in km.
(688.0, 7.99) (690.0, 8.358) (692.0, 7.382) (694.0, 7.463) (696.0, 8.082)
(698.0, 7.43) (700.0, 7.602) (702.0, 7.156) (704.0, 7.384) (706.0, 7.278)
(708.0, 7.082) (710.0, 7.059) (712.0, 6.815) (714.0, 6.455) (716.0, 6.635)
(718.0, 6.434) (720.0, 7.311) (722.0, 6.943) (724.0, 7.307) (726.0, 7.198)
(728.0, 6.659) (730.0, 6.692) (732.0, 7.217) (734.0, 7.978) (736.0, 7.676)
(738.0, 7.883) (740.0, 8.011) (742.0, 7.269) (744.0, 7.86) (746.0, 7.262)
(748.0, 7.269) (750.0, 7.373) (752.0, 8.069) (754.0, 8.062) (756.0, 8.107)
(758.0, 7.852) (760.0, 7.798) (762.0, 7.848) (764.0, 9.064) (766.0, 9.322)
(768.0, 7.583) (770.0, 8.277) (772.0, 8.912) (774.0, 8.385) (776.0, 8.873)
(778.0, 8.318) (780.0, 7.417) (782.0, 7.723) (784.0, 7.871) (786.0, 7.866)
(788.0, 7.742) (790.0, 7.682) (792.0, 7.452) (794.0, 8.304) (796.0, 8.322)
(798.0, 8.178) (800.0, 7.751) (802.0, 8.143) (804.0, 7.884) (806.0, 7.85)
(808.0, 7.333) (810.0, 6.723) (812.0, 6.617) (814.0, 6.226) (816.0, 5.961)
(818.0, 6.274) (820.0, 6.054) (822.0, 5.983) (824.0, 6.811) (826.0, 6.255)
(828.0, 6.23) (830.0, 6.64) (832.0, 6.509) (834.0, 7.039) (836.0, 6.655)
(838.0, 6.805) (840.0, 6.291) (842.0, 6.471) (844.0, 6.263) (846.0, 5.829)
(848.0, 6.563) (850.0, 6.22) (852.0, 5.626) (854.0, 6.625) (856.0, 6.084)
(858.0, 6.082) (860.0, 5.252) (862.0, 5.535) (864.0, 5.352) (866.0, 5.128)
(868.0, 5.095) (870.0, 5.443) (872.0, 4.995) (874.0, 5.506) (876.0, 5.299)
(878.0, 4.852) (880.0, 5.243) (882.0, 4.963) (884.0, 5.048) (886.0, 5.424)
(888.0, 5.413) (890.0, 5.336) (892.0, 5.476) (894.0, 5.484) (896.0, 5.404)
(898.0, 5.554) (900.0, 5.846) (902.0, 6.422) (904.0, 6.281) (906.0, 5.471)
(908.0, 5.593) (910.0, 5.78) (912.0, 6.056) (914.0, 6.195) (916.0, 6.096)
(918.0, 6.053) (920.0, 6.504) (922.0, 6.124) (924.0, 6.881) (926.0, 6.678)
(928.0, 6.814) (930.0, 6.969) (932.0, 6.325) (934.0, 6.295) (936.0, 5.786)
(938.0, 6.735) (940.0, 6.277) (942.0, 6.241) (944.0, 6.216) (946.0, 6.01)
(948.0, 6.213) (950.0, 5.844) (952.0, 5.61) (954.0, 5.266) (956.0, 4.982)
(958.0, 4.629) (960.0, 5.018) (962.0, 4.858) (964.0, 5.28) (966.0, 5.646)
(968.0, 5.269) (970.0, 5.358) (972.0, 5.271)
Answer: 0.29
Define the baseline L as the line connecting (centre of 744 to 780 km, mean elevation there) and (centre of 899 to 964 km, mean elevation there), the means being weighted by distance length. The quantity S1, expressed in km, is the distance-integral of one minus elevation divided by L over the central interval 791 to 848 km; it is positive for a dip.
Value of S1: 4.0 km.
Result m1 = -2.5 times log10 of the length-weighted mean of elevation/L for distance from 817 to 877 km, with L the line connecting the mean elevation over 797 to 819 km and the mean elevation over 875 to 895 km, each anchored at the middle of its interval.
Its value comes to 0.03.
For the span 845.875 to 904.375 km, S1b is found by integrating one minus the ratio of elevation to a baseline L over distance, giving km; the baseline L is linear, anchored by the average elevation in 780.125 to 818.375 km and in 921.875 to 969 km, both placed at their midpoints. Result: 9.65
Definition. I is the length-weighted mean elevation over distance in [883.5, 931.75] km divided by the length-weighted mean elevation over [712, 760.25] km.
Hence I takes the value 0.8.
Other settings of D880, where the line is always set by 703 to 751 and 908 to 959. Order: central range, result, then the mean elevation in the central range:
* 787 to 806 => -0.16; 7.94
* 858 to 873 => 0.21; 5.31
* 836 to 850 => 0.03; 6.38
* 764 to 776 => -0.22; 8.57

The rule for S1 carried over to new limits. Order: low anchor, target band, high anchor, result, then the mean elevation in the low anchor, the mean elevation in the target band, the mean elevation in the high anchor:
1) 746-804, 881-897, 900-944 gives 3.2 km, 8.04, 5.32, 6.25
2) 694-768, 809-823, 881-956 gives 1.1 km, 7.49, 6.26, 5.95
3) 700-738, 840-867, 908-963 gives 2.1 km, 7.11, 5.94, 6.01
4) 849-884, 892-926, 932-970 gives -2.5 km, 5.48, 5.99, 5.69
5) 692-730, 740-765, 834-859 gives -3.5 km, 7.12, 7.83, 6.32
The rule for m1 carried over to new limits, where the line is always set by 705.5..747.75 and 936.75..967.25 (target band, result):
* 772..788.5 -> -0.18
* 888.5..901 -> 0.10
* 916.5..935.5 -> -0.12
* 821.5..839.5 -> -0.01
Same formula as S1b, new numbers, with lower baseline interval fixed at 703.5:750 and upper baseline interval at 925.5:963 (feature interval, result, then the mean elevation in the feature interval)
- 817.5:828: 0.6 km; 6.27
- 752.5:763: -1.4 km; 7.94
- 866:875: 1.6 km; 5.25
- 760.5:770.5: -2.0 km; 8.39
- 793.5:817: -2.4 km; 7.42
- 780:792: -1.5 km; 7.72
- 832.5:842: -0.2 km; 6.66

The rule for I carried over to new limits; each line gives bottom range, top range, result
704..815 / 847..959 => 0.76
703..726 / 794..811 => 1.12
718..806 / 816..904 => 0.75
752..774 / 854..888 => 0.65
